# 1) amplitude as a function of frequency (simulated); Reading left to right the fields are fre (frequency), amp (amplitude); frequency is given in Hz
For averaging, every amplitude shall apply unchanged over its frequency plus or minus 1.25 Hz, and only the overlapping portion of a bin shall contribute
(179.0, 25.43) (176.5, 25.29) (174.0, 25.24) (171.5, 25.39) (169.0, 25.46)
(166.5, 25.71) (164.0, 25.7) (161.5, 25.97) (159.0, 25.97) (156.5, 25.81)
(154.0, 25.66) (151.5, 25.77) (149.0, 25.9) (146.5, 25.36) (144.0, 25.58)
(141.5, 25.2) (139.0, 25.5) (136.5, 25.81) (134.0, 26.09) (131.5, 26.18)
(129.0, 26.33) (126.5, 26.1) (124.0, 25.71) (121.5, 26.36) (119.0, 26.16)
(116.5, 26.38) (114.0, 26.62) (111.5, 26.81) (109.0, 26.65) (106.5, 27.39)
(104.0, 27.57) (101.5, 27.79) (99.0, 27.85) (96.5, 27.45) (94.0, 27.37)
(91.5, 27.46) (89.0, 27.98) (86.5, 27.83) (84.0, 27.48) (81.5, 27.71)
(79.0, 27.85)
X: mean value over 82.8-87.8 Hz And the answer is 27.7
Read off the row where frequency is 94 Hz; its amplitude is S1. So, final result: 27.37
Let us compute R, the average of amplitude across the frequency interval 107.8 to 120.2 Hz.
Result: 26.5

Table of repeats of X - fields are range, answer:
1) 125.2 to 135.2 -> 26.2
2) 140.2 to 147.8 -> 25.4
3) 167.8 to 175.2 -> 25.4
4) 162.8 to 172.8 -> 25.6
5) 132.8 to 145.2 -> 25.6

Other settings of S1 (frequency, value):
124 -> 25.71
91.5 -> 27.46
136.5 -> 25.81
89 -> 27.98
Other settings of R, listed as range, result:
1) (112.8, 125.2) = 26.2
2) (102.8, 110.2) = 27.2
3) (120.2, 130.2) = 26.1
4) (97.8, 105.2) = 27.7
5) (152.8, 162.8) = 25.9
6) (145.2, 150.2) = 25.6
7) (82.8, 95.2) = 27.6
